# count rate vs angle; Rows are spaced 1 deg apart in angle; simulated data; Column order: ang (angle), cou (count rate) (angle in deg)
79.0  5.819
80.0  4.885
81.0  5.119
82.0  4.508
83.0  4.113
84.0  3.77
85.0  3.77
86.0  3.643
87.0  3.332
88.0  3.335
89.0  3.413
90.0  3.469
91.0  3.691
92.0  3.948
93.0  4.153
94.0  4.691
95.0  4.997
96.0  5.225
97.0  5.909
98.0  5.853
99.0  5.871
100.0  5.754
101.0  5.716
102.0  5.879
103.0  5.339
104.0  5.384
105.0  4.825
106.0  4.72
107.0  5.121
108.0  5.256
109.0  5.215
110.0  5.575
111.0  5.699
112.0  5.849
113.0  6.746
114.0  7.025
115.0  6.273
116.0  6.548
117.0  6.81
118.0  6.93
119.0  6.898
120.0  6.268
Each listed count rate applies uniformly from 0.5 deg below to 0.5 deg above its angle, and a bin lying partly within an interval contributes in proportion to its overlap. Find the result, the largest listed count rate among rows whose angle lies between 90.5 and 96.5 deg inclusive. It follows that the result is 5.225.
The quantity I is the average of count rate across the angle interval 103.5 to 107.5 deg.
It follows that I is 5.01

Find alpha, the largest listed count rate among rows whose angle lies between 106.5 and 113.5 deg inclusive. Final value 6.746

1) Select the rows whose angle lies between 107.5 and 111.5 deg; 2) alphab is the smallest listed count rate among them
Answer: 5.215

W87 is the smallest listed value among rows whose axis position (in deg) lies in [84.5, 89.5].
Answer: 3.332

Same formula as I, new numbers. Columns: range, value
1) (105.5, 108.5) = 5.03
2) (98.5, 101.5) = 5.78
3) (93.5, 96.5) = 4.97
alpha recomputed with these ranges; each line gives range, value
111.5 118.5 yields 7.025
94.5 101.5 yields 5.909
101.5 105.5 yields 5.879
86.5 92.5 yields 3.948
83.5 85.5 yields 3.77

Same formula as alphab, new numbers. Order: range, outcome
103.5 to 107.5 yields 4.72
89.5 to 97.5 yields 3.469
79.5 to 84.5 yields 3.77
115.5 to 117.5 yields 6.548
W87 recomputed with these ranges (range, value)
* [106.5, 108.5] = 5.121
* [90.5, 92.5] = 3.691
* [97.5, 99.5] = 5.853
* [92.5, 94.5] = 4.153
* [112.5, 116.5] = 6.273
